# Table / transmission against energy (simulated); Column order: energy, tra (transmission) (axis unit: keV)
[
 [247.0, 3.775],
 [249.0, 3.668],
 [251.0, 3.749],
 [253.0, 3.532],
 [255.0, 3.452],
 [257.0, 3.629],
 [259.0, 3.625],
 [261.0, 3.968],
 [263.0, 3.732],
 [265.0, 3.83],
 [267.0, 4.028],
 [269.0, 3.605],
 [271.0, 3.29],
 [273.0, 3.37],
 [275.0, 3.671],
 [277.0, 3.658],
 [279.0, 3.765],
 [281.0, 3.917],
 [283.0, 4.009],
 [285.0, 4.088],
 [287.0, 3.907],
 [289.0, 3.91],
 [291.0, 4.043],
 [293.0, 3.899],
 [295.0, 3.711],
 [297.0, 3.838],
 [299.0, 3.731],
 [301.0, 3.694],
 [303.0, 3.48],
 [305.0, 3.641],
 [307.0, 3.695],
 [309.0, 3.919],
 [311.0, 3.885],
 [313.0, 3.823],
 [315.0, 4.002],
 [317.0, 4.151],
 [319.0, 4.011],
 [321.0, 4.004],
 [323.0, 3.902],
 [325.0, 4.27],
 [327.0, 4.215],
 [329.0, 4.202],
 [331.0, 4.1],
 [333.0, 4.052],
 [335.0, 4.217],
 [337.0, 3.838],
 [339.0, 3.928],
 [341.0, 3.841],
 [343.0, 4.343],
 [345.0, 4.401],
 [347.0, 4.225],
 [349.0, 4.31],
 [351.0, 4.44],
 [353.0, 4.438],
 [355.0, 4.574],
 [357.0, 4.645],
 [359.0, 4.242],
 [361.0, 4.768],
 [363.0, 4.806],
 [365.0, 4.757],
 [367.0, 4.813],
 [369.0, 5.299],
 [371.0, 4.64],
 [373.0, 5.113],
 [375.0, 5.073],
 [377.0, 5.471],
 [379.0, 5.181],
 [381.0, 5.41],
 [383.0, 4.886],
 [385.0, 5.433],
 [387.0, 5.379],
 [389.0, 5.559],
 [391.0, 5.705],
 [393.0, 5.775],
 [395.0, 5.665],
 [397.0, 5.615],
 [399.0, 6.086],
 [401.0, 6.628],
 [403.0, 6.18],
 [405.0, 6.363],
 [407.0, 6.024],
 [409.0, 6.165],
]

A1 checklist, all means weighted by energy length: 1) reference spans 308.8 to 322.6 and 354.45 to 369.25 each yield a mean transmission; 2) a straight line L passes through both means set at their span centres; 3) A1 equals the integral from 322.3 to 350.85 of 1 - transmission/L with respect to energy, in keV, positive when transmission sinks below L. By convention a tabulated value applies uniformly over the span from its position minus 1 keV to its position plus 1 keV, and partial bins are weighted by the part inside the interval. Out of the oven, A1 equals 1.1 keV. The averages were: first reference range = 3.97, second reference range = 4.71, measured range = 4.14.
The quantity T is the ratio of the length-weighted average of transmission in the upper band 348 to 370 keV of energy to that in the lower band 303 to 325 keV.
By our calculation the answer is 1.2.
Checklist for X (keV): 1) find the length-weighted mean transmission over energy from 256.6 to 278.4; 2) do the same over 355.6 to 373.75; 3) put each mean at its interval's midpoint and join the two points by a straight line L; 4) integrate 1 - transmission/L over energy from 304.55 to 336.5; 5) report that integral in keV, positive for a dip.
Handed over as 2.0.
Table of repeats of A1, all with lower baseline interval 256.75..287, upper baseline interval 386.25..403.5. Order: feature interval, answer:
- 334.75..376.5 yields 5.3 keV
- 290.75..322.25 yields 3.6 keV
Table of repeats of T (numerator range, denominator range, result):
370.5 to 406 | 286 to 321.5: 1.45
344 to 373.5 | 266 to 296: 1.22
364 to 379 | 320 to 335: 1.22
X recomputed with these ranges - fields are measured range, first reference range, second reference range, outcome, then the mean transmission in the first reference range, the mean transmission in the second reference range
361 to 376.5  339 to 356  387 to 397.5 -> 0.0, 4.3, 5.64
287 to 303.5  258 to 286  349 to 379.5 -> 0.9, 3.75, 4.79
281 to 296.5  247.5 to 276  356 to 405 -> 0.4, 3.66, 5.32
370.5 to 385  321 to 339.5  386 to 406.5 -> 0.6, 4.08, 5.9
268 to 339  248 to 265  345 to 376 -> 4.3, 3.68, 4.67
